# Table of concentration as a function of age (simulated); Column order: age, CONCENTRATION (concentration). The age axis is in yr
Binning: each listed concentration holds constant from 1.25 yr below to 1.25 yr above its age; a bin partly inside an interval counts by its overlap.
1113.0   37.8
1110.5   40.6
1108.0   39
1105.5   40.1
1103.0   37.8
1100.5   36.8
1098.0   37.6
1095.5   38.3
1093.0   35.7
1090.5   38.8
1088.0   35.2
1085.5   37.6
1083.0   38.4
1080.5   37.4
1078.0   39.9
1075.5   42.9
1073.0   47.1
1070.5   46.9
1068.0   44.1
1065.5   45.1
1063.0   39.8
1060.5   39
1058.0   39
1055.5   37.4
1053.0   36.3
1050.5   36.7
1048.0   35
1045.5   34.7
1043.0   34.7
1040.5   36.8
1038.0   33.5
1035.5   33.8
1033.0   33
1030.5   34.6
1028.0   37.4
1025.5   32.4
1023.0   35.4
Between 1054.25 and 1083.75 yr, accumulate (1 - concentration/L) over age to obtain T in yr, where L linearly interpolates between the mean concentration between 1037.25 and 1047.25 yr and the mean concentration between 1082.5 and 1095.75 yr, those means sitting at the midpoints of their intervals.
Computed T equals -4.2 yr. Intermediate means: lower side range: 35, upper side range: 37.2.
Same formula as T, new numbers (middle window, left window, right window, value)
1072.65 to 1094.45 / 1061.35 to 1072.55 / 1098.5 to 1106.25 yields 1.26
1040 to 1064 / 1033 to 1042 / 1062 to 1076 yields 1.30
